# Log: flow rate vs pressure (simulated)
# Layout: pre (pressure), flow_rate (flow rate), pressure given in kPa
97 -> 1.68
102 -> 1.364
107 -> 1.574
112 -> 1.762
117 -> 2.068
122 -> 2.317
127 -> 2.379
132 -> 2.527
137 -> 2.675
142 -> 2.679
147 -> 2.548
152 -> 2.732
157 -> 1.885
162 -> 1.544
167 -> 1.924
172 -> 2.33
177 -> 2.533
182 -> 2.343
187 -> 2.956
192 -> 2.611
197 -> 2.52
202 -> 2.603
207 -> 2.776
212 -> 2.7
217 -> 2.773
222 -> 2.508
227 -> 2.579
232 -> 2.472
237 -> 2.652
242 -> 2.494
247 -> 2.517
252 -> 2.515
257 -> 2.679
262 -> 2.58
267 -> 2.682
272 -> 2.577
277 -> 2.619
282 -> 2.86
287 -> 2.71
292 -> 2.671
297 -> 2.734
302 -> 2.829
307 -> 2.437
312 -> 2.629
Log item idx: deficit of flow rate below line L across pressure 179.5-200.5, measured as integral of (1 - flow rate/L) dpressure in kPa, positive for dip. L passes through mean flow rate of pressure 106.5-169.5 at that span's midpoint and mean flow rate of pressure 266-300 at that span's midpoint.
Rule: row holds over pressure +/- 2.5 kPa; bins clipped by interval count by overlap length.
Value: -1.9 kPa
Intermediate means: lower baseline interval 2.22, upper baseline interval 2.7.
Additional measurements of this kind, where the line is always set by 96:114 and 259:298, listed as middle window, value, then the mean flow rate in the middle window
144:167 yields -3.24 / 2.16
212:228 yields -2.29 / 2.64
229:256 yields -0.99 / 2.54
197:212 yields -3.07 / 2.66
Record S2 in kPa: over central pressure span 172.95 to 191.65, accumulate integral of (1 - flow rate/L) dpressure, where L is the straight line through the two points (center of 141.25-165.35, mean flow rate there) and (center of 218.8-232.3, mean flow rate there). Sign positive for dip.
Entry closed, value -1.8 kPa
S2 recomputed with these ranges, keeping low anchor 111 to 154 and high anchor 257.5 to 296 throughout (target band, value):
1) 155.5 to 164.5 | 2.8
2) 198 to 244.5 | -0.6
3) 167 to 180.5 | 0.9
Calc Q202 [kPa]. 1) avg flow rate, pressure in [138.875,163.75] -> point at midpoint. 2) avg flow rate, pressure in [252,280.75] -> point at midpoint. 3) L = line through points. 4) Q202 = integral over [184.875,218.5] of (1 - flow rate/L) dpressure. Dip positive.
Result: -3.5 kPa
